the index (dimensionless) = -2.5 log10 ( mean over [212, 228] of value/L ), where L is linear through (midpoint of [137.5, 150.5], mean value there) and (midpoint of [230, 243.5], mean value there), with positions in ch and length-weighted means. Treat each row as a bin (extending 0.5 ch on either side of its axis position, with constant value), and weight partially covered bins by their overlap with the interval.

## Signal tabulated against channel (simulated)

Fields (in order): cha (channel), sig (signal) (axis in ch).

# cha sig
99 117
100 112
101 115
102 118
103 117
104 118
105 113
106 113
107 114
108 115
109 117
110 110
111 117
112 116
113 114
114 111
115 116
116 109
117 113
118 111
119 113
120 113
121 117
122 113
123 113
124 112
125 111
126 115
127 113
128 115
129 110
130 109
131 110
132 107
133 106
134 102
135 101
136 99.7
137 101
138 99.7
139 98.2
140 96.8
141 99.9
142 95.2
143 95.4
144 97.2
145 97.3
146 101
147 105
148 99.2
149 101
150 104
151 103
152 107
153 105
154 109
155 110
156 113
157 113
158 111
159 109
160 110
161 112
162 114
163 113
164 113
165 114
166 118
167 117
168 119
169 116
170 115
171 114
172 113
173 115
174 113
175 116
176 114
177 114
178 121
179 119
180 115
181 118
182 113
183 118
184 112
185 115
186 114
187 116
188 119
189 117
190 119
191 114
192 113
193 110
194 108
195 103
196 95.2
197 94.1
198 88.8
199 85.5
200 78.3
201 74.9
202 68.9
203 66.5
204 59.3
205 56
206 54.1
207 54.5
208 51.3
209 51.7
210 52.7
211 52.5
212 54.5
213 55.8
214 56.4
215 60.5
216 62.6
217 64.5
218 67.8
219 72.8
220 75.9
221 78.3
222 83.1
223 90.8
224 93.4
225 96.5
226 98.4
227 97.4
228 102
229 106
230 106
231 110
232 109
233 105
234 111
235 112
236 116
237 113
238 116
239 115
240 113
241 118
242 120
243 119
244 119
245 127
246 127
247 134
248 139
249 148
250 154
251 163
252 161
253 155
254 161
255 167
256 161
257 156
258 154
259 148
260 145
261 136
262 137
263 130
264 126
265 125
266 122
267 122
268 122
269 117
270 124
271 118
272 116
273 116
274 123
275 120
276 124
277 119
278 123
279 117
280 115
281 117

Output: 0.40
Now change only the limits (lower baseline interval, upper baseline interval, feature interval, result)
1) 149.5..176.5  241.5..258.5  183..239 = 0.413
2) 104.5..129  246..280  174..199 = 0.115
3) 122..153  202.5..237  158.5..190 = -0.230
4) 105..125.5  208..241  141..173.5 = -0.055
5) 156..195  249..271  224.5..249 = 0.175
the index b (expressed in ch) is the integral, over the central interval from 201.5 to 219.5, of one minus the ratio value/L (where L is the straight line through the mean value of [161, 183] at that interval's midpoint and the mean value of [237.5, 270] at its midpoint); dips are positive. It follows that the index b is 9.5 ch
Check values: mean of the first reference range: 115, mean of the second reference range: 136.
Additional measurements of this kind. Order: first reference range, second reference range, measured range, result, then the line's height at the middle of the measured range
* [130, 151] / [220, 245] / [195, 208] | 3.9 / 104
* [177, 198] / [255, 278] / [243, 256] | -1.9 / 127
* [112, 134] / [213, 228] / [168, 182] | -3.2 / 94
